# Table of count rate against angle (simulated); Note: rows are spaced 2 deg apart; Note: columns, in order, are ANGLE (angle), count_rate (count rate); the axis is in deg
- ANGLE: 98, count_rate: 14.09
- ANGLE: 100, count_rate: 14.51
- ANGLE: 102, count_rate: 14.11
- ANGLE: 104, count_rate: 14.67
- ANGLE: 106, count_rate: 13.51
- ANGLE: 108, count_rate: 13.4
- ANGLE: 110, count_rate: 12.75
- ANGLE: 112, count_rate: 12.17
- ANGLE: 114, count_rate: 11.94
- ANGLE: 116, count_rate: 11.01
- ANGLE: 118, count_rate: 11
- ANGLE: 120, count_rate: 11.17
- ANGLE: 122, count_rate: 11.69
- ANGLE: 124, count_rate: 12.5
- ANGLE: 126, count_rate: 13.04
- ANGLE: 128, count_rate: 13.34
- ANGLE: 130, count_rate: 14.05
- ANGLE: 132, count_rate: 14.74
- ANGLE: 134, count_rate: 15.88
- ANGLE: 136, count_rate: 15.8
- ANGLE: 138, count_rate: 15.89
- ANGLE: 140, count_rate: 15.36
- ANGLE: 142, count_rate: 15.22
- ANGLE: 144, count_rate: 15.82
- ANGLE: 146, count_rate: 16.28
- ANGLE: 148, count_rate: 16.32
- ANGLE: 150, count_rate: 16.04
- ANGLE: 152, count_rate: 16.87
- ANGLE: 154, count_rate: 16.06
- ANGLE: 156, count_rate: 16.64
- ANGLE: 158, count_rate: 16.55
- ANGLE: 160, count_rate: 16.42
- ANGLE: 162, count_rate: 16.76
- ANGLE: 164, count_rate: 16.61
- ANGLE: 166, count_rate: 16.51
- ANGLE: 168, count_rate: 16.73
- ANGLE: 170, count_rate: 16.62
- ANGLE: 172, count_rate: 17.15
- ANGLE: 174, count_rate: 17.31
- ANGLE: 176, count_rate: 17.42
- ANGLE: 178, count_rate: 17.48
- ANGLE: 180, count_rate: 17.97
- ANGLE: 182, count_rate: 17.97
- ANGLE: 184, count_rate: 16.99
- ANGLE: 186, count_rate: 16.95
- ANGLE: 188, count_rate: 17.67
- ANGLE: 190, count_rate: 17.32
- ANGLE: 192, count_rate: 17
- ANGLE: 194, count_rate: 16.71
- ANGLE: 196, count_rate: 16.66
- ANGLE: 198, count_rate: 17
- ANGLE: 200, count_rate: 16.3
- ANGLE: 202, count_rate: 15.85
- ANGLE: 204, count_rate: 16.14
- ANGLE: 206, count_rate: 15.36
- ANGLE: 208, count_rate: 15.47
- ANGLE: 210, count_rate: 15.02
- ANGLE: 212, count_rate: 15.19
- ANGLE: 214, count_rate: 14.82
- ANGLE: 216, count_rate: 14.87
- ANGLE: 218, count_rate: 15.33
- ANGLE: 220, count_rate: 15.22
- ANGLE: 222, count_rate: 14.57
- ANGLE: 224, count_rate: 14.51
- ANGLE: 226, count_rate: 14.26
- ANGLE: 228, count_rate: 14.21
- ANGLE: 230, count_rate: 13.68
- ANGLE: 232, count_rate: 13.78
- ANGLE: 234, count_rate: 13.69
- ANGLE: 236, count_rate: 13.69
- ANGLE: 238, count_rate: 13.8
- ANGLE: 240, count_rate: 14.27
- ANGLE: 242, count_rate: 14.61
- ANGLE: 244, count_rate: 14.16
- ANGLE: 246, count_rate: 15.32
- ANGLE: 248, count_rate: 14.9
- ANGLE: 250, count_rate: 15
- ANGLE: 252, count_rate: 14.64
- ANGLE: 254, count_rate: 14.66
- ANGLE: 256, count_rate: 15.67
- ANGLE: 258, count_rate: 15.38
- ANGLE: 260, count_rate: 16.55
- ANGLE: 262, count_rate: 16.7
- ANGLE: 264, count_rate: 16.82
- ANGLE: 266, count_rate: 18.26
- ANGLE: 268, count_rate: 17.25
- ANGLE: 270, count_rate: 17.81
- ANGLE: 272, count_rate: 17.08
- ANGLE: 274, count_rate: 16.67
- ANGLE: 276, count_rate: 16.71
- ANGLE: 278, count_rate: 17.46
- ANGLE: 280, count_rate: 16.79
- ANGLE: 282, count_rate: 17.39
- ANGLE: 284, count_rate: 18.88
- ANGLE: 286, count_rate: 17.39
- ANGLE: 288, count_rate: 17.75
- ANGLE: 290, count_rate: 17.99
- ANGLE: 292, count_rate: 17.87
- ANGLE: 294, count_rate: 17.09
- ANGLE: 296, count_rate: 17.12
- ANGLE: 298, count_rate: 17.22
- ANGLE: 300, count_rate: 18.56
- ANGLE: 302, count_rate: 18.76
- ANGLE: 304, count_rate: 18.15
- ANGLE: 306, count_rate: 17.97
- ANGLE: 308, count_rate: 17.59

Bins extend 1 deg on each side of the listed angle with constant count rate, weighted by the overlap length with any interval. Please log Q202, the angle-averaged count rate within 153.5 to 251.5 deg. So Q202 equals 15.8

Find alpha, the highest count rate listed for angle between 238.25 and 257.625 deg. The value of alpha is 15.67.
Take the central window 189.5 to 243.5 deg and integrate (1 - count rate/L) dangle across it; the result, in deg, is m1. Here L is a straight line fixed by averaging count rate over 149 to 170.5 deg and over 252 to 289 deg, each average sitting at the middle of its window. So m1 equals 5.1 deg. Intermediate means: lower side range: 16.5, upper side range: 16.9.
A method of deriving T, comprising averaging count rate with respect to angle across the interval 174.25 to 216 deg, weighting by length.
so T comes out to 16.5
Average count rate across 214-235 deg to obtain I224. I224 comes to 14.4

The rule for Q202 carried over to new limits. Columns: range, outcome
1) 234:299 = 16.3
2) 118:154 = 14.6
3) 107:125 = 12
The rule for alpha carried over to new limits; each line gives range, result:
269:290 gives 18.88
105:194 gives 17.97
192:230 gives 17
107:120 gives 13.4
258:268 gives 18.26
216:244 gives 15.33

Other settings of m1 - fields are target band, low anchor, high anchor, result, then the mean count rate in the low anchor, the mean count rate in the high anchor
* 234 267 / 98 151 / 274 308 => 3.0 deg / 13.9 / 17.7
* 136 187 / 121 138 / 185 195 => -3.2 deg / 14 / 17.1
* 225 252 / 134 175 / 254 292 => 4.2 deg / 16.3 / 17.1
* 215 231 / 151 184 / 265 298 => 2.4 deg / 16.9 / 17.5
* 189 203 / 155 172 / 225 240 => -1.2 deg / 16.6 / 13.9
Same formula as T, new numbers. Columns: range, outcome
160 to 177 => 16.9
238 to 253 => 14.6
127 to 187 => 16.3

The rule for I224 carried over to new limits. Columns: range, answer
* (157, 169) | 16.6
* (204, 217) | 15.2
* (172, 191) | 17.4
